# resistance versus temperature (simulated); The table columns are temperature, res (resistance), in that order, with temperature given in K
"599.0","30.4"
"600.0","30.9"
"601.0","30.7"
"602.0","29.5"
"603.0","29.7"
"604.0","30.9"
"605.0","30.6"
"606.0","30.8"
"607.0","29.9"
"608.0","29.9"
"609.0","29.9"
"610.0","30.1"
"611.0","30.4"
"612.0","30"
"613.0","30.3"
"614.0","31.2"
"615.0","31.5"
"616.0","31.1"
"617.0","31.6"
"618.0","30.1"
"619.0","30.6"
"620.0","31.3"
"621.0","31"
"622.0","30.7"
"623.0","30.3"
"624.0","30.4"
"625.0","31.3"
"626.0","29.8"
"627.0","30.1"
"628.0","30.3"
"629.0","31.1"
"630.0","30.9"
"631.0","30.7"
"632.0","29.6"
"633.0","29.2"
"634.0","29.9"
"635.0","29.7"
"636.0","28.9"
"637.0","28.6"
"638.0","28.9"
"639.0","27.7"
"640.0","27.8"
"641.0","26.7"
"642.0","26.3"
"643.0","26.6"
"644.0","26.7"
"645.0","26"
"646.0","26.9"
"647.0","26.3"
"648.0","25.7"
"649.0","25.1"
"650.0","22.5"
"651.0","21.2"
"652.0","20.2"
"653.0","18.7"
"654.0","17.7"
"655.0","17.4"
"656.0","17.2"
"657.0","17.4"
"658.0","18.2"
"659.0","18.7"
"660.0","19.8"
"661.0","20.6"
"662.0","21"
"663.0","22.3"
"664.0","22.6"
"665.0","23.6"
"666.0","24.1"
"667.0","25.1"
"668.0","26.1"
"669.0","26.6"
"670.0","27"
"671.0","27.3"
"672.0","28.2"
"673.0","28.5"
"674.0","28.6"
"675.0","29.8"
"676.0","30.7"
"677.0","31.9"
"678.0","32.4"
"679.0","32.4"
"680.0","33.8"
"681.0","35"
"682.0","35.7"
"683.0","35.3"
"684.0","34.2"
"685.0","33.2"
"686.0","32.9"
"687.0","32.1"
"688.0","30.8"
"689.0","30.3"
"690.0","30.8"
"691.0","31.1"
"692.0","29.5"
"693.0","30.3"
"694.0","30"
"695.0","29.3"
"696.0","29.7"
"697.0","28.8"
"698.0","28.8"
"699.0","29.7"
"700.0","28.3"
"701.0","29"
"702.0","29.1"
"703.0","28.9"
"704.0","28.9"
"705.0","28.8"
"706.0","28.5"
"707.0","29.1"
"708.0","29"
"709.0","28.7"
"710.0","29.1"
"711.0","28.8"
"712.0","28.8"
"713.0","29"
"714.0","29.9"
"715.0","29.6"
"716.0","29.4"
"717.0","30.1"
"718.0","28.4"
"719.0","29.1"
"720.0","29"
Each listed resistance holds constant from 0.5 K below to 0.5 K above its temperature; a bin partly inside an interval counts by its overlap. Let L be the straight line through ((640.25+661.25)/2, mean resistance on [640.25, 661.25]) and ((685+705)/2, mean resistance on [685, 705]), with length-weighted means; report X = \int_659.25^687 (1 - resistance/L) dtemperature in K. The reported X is -2.2 K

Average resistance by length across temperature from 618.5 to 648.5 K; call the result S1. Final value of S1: 29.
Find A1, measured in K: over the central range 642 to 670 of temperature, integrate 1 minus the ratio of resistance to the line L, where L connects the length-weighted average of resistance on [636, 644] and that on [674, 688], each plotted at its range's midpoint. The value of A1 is 6.6 K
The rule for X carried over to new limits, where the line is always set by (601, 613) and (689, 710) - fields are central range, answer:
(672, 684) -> -1.0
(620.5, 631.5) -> -0.2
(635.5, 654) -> 2.8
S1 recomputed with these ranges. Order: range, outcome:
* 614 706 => 27.9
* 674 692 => 32.3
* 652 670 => 21.2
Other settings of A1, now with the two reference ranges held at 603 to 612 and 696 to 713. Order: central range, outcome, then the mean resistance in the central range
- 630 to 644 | 0.6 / 28.5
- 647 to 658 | 3.4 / 20.5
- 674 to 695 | -2.0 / 32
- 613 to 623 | -0.3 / 30.9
